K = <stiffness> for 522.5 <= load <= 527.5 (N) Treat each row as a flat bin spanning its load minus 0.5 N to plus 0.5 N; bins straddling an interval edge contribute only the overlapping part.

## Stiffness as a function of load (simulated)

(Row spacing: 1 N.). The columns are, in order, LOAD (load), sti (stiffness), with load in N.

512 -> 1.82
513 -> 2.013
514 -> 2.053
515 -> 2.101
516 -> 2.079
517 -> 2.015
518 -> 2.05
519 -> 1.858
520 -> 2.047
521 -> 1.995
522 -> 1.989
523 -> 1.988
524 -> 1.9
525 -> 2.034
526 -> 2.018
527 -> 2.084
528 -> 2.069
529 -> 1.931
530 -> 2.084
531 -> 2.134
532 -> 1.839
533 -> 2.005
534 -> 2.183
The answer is 2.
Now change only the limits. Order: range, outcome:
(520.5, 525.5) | 1.98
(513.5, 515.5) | 2.08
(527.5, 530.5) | 2.03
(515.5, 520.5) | 2.01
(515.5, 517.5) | 2.05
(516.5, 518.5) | 2.03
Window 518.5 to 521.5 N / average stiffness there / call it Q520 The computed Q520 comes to 1.97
